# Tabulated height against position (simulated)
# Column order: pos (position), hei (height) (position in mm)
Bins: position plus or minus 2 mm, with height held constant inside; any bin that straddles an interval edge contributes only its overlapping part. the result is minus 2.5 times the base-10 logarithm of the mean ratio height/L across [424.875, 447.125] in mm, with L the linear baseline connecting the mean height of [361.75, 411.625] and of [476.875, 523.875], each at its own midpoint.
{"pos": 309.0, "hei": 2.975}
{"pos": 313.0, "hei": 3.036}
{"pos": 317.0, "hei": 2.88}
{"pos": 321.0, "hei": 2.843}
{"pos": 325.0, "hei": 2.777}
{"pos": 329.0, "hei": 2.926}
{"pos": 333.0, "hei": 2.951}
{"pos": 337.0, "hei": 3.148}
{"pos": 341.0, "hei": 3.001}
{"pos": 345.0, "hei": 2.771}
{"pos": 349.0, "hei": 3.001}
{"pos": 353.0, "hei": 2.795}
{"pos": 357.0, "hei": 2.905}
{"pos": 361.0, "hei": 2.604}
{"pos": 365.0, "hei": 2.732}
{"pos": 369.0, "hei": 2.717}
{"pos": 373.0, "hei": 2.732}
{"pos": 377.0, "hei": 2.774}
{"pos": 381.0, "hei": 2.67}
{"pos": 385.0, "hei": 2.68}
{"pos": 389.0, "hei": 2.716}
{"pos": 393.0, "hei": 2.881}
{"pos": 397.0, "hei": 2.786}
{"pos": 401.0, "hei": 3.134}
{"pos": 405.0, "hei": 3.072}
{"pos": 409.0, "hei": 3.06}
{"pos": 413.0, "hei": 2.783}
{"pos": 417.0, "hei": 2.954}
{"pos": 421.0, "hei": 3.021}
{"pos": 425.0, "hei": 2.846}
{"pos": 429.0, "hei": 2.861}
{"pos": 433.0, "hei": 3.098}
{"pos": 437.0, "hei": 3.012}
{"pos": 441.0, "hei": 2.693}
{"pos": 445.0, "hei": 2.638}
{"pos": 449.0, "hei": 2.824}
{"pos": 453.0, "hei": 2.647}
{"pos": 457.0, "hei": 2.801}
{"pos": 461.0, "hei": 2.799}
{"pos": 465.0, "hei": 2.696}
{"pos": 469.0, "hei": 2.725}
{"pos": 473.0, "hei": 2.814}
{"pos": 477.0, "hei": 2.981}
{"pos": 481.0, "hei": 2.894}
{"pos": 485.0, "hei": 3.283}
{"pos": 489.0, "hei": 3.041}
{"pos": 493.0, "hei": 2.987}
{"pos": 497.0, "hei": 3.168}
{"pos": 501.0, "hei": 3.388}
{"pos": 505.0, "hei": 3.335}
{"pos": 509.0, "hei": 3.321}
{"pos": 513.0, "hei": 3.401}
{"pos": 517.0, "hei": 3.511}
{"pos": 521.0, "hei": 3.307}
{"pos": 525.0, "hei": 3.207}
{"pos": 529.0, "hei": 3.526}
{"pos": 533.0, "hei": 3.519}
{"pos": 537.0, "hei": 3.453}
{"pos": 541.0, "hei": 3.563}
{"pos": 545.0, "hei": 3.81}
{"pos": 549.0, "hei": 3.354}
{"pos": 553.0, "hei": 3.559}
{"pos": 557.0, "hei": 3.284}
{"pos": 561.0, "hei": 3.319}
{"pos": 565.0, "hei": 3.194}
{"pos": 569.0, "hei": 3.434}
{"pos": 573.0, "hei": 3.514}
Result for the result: 0.05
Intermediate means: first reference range 2.82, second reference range 3.23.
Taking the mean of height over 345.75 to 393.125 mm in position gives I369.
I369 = 2.76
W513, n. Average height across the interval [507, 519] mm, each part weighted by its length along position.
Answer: 3.41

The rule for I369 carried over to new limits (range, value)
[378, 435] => 2.9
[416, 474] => 2.83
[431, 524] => 3.02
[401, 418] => 2.99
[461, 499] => 2.95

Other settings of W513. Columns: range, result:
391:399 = 2.83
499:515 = 3.36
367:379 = 2.74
